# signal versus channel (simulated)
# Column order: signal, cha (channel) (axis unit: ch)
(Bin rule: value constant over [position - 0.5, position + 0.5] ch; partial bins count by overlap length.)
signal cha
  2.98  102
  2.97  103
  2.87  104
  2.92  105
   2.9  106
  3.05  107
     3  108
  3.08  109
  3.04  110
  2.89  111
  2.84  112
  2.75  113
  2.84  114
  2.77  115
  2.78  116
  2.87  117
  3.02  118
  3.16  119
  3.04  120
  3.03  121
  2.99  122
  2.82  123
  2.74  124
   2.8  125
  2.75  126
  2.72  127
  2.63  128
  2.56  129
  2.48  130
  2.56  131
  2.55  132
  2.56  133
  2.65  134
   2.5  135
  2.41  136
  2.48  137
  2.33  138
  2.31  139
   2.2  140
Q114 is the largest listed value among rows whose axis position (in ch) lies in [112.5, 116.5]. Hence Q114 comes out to 2.84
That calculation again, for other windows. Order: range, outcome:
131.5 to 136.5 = 2.65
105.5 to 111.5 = 3.08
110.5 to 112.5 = 2.89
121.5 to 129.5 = 2.99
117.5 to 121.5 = 3.16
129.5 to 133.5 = 2.56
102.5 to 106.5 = 2.97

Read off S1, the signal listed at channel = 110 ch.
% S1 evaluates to 3.04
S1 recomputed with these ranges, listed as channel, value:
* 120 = 3.04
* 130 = 2.48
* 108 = 3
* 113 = 2.75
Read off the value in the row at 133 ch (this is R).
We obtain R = 2.56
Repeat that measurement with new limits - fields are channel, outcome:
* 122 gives 2.99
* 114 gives 2.84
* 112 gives 2.84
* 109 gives 3.08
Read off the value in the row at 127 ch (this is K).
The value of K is 2.72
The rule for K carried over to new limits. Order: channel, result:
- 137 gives 2.48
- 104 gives 2.87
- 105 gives 2.92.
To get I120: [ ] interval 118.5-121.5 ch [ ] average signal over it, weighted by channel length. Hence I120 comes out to 3.08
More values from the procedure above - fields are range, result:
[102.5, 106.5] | 2.92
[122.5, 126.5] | 2.78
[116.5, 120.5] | 3.02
